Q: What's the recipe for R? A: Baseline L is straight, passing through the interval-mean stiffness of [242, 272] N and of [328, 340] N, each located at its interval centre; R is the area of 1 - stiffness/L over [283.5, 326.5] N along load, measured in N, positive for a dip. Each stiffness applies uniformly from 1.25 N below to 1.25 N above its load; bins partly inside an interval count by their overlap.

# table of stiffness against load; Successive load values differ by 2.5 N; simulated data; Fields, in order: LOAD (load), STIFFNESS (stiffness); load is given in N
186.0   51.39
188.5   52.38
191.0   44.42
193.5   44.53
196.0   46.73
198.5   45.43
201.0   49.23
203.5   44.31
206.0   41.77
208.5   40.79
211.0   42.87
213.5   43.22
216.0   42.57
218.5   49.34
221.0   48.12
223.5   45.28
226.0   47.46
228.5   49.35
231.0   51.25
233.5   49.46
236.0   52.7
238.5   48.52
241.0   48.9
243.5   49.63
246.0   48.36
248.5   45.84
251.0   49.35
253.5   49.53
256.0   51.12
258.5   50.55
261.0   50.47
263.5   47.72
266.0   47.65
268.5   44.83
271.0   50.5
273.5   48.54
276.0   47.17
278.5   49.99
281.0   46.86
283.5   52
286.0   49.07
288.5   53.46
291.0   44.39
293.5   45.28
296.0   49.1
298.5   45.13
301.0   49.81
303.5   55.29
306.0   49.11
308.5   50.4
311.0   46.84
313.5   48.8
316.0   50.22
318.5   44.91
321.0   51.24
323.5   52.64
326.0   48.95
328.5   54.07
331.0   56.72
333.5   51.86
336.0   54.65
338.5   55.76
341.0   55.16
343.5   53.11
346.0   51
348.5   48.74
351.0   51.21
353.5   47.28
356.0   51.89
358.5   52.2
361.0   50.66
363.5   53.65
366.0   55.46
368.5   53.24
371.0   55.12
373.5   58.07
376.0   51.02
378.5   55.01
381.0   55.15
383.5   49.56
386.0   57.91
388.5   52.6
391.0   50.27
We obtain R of 2.66 N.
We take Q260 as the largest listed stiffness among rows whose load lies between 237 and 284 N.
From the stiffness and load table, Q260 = 52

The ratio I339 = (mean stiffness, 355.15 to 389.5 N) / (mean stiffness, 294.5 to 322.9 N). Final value 1.09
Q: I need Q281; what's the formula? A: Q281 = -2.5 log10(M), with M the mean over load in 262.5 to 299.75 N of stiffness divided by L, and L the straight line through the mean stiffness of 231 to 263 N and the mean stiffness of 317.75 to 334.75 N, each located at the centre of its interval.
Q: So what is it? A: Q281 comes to 0.05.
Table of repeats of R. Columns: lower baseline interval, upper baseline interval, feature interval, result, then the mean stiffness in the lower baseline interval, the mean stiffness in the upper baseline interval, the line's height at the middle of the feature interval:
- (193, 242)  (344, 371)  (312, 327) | 0.28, 46.6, 51.7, 50.4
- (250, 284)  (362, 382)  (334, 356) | 0.41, 49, 54.5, 53.1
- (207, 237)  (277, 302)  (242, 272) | -0.71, 46.8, 48.5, 47.7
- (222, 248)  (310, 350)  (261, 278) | 0.64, 49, 51.6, 49.9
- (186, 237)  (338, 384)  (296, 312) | 0.32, 46.6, 52.8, 50.5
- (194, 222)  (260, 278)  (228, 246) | -1.33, 44.9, 48.2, 46.5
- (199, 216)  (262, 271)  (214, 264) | -3.35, 43.7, 47.4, 45.7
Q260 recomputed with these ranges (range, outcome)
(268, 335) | 56.72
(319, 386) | 58.07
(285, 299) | 53.46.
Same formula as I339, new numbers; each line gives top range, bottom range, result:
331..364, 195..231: 1.14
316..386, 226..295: 1.07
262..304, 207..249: 1.03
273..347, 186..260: 1.06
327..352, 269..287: 1.09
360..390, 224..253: 1.10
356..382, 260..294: 1.11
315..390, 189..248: 1.13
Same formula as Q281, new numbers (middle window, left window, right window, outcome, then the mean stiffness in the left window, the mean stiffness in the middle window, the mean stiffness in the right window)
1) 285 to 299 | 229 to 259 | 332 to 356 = 0.06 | 49.6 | 47.9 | 52.1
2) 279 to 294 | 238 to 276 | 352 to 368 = 0.02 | 48.7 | 48.7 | 51.9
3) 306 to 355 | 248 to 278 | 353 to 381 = 0.01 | 48.7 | 51.2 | 53.3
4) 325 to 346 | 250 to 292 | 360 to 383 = -0.03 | 49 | 53.7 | 54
